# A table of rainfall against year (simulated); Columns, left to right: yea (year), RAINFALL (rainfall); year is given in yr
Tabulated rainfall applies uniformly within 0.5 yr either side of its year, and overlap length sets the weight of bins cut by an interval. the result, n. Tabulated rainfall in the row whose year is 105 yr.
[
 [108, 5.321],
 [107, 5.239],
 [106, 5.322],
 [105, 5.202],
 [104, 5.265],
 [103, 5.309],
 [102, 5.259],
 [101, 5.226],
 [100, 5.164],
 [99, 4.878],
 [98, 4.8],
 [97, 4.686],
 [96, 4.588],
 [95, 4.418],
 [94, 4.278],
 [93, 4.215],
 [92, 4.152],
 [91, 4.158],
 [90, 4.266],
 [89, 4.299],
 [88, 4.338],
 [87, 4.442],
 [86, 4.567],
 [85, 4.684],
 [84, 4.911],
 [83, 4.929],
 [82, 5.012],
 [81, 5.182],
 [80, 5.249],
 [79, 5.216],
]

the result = 5.202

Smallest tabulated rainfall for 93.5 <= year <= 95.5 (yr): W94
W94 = 4.278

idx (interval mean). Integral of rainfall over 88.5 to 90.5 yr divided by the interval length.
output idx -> 4.28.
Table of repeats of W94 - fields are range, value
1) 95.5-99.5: 4.588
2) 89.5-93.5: 4.152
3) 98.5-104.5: 4.878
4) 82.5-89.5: 4.299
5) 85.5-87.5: 4.442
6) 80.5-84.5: 4.911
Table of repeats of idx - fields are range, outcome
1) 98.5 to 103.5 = 5.17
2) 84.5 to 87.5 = 4.56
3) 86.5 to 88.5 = 4.39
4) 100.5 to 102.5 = 5.24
